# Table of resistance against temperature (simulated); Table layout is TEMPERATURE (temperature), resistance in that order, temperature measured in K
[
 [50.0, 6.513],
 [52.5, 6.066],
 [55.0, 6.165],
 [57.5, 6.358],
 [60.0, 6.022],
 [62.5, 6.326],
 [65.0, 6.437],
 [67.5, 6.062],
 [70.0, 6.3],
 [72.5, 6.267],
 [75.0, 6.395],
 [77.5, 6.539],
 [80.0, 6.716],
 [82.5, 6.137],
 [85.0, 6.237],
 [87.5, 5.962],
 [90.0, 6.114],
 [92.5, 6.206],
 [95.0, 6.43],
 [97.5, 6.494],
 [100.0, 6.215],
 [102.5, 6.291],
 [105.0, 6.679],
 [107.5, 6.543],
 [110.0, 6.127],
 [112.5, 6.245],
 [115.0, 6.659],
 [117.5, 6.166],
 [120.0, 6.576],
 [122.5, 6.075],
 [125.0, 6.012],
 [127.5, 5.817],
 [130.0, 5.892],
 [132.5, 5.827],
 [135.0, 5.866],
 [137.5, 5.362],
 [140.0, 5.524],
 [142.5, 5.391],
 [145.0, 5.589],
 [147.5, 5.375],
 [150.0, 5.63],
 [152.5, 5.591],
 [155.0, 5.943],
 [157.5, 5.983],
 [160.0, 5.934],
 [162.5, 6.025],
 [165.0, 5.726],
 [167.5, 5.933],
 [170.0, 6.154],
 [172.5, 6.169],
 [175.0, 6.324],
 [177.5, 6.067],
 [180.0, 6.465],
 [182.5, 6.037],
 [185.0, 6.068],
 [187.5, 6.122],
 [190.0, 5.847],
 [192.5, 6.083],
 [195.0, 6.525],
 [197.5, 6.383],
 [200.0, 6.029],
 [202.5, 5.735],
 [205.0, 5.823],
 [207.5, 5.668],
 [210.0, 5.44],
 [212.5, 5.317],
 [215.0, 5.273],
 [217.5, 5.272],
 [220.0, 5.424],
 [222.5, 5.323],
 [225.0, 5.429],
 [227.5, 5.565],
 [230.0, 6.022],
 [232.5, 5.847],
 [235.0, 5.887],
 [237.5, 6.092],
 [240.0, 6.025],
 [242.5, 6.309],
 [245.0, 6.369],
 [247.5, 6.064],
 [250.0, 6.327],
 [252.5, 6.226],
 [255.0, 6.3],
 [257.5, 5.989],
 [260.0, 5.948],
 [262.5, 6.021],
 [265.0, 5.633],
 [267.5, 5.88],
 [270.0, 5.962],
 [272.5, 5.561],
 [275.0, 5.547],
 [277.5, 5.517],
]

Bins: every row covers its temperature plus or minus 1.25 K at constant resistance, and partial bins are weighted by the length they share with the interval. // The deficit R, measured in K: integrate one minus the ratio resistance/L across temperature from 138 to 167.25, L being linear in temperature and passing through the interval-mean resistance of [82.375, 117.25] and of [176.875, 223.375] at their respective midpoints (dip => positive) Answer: 1.7 K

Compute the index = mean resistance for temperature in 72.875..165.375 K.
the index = 6.07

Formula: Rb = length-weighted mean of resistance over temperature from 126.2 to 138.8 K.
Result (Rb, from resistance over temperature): 5.75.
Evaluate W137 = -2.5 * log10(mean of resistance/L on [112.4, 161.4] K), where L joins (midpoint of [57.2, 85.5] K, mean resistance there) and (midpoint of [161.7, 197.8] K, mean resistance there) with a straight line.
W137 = 0.06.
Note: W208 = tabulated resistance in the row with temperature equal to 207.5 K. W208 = 5.668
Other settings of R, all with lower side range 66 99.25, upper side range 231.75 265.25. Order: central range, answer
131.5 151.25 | 2.1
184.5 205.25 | 0.3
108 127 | 0.0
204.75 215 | 1.1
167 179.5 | 0.0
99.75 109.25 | -0.3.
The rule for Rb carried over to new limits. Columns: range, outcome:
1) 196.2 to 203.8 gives 6.05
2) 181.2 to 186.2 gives 6.06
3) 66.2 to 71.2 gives 6.18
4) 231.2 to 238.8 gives 5.94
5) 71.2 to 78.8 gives 6.4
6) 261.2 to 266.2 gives 5.83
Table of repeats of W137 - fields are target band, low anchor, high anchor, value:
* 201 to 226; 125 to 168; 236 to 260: 0.10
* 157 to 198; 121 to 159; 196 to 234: -0.08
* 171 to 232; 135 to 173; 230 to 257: 0.02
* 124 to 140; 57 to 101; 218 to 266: 0.07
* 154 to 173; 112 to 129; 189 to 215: 0.01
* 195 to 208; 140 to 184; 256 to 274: -0.02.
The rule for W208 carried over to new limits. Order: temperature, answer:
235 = 5.887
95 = 6.43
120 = 6.576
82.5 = 6.137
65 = 6.437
